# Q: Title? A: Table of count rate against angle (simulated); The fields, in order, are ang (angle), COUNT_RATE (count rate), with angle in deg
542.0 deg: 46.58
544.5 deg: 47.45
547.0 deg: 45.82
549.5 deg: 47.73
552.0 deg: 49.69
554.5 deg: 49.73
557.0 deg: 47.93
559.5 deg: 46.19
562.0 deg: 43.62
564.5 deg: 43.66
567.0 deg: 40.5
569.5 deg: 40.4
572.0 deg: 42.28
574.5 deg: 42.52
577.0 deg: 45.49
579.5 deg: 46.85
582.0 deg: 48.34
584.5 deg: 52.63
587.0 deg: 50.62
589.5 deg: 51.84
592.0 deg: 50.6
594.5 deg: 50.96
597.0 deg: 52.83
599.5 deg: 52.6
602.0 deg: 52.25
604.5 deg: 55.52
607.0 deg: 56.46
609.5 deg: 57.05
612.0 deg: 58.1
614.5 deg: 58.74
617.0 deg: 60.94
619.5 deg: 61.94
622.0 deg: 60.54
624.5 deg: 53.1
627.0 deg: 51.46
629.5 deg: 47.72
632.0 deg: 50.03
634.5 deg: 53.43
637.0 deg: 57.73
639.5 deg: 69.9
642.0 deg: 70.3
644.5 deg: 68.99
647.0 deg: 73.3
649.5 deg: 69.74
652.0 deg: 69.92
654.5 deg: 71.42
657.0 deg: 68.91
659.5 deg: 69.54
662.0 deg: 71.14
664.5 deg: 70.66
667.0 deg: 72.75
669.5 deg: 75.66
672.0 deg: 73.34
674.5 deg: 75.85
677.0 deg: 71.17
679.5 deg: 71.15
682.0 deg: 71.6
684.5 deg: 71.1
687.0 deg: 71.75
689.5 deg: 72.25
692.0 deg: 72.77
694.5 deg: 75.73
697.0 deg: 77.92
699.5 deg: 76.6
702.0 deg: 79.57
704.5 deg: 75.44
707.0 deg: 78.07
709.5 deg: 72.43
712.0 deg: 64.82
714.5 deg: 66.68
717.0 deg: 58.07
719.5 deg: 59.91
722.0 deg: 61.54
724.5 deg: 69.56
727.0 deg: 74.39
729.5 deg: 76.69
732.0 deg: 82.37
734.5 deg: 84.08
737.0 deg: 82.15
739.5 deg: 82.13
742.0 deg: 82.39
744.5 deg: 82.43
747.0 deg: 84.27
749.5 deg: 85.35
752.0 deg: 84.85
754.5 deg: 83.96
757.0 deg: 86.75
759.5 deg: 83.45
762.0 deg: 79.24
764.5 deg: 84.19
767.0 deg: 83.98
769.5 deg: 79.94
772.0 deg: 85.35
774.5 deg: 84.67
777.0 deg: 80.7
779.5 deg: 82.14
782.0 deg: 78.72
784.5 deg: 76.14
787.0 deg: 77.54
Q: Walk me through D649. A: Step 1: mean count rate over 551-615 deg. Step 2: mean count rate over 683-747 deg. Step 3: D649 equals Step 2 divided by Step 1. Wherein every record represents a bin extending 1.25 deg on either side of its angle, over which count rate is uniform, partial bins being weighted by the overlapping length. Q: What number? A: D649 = 1.50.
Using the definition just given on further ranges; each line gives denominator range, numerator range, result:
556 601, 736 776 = 1.77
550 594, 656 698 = 1.55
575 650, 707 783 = 1.40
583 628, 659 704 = 1.34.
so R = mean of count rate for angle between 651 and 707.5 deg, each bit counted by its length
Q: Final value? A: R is 73.2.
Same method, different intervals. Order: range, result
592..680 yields 62.8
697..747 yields 74.5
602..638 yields 55.8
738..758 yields 84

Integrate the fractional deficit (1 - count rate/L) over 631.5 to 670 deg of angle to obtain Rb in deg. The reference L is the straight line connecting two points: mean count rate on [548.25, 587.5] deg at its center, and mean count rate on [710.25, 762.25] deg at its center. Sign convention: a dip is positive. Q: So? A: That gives -4.16 deg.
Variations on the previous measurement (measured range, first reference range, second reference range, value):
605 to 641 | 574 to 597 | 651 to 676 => 1.81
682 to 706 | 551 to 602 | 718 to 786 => -1.87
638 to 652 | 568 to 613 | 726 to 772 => -2.01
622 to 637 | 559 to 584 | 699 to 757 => 0.95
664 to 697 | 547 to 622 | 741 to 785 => -2.54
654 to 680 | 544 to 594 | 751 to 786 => -3.14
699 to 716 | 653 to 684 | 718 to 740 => 0.10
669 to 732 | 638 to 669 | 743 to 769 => 3.75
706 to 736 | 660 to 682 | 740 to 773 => 3.13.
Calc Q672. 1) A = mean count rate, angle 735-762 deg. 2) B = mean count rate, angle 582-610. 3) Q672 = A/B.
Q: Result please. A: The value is 1.59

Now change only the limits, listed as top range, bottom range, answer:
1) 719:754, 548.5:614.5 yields 1.59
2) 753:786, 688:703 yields 1.09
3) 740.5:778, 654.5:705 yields 1.14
